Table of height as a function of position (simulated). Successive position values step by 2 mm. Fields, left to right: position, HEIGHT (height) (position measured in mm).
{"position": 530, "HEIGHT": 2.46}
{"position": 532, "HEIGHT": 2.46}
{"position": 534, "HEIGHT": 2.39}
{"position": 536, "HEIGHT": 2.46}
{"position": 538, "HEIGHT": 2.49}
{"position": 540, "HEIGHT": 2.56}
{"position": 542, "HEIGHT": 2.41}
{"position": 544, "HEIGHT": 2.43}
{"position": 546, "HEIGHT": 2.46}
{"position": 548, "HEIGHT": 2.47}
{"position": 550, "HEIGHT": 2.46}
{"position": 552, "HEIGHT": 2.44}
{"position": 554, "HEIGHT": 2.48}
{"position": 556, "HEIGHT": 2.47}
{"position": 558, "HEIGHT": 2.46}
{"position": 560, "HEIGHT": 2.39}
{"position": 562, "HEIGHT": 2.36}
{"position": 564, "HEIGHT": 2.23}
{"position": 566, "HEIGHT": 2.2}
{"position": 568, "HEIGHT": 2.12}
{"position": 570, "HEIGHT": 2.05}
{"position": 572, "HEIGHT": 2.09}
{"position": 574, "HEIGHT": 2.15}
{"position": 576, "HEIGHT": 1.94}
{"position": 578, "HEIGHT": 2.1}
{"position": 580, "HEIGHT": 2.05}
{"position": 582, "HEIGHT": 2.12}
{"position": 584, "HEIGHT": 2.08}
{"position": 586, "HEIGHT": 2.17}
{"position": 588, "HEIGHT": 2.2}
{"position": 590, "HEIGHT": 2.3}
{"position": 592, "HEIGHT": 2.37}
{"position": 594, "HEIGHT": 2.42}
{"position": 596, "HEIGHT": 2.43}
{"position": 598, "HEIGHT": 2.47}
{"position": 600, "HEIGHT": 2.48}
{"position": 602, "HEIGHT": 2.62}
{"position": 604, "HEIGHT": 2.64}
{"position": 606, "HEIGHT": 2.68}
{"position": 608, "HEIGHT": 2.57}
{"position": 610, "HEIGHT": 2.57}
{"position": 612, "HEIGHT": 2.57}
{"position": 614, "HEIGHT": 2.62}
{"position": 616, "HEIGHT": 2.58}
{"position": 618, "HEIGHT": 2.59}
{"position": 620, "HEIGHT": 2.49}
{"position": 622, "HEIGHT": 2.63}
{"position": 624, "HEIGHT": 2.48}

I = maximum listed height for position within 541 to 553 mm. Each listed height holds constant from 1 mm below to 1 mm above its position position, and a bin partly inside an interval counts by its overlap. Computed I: 2.47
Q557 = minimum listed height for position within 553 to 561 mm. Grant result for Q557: 2.39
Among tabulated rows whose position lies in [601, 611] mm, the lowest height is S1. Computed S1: 2.57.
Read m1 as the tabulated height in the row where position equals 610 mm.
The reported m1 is 2.57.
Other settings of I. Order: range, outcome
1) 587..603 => 2.62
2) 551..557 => 2.48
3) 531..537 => 2.46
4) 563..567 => 2.23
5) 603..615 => 2.68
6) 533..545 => 2.56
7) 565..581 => 2.2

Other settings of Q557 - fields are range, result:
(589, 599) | 2.3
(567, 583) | 1.94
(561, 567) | 2.2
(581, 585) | 2.08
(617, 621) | 2.49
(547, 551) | 2.46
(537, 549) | 2.41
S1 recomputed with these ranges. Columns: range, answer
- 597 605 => 2.47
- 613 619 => 2.58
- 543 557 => 2.43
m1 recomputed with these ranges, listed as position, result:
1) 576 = 1.94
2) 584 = 2.08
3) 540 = 2.56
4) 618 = 2.59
